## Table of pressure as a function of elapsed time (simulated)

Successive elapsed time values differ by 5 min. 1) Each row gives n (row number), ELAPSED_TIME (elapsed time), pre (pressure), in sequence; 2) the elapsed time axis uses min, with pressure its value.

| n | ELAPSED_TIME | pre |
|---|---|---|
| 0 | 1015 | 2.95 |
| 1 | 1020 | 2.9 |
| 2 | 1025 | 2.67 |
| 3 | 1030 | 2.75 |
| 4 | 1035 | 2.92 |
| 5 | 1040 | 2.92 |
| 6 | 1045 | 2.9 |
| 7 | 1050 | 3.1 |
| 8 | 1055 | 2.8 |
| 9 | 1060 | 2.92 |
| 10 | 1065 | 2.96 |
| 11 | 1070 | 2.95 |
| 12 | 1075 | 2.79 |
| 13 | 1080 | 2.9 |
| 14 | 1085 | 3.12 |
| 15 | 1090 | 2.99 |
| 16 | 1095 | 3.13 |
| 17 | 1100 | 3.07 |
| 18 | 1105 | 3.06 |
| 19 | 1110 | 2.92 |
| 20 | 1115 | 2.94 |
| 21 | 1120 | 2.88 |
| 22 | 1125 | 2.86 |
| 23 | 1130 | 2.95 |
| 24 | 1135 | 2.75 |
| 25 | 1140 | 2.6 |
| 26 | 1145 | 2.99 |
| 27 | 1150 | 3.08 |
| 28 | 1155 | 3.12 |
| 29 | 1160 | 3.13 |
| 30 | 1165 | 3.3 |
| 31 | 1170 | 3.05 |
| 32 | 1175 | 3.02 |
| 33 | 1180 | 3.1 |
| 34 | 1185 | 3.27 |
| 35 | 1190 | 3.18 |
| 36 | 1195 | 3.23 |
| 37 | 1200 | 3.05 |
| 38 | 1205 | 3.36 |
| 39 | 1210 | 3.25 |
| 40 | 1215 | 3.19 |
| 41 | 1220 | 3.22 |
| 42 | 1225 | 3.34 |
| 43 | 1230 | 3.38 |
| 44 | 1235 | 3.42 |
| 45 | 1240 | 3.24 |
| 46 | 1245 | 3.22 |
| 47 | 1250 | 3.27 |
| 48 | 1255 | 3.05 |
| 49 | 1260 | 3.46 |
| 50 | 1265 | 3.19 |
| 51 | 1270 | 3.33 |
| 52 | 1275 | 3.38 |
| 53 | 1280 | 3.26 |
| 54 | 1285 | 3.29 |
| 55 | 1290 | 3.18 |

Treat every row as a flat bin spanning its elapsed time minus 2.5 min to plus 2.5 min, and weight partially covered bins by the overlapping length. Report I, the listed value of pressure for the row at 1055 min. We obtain 2.8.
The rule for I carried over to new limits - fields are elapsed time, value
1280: 3.26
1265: 3.19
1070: 2.95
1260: 3.46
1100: 3.07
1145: 2.99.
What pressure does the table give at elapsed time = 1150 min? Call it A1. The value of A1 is 3.08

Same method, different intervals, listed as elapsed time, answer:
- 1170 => 3.05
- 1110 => 2.92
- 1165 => 3.3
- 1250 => 3.27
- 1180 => 3.1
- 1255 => 3.05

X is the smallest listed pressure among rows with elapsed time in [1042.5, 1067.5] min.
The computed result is 2.8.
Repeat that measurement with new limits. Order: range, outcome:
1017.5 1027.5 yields 2.67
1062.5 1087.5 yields 2.79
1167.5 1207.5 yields 3.02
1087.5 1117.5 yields 2.92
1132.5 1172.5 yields 2.6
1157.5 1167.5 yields 3.13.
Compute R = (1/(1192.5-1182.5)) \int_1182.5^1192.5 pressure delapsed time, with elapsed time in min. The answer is 3.23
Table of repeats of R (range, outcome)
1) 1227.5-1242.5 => 3.35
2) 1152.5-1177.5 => 3.12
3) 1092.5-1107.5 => 3.09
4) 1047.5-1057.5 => 2.95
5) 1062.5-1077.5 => 2.9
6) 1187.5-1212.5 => 3.21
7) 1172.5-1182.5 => 3.06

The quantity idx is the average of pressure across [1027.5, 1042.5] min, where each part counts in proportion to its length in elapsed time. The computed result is 2.86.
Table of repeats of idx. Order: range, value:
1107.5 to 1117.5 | 2.93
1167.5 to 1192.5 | 3.12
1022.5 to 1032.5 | 2.71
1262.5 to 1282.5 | 3.29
